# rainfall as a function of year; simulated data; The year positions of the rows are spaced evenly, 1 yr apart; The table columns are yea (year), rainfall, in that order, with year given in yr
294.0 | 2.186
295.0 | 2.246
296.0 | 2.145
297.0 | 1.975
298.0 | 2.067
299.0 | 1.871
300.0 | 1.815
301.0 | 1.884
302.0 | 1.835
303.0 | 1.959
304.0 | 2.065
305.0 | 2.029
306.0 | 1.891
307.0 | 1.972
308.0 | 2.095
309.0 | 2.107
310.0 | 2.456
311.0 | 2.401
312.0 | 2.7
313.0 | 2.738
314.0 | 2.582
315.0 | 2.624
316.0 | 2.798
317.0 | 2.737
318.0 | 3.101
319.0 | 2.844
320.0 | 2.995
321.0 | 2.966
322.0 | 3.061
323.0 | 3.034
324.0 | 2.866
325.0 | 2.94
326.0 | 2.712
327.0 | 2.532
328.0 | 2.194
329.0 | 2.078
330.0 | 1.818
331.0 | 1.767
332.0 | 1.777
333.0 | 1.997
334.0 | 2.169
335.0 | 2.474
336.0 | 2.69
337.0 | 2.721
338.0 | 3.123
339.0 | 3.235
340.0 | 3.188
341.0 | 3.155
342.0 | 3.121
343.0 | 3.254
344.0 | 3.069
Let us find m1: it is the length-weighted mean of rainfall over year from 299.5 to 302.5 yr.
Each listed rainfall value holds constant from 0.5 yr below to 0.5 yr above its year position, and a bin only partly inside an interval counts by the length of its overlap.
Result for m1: 1.84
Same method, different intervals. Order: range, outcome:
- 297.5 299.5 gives 1.97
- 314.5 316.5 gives 2.71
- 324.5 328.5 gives 2.59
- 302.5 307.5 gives 1.98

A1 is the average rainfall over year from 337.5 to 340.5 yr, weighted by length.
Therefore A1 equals 3.18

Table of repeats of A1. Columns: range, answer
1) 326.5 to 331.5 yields 2.08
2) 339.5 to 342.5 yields 3.15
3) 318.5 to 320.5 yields 2.92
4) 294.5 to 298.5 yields 2.11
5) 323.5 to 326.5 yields 2.84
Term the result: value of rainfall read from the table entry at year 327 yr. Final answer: 2.532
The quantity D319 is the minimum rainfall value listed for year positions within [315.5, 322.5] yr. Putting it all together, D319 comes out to 2.737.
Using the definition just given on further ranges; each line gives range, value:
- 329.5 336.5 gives 1.767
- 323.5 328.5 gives 2.194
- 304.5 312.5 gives 1.891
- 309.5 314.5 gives 2.401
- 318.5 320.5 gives 2.844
